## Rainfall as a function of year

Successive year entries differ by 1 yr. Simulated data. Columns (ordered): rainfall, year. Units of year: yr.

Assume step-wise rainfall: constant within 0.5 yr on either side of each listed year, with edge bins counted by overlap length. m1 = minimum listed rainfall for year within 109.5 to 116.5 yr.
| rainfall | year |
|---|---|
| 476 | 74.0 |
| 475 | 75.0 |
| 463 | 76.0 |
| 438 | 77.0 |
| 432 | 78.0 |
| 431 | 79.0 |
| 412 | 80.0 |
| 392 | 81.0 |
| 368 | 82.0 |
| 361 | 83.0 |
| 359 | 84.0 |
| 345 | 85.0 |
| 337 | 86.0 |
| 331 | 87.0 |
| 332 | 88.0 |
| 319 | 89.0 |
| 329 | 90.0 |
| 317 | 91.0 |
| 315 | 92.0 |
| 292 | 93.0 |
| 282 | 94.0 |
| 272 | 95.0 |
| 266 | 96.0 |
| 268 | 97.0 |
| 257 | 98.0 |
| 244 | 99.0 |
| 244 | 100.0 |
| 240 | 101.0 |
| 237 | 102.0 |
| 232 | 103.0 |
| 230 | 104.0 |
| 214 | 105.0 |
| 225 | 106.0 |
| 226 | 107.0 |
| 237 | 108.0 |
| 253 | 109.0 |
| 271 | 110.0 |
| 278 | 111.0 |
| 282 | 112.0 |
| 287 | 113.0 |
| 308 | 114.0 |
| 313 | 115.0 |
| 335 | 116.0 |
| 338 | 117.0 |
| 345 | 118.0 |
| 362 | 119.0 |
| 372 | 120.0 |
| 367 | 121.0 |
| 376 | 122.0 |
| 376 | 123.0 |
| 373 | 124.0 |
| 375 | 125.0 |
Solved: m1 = 271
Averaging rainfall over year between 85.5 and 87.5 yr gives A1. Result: 334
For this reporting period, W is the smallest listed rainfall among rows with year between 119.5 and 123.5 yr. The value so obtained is 367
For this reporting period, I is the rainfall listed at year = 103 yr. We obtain 232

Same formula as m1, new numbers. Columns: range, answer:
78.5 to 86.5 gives 337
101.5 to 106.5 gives 214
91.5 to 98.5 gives 257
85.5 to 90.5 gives 319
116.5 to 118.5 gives 338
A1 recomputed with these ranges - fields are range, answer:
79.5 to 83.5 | 383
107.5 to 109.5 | 245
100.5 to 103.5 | 236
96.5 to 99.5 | 256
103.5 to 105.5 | 222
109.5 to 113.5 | 280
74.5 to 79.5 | 448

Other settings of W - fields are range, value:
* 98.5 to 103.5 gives 232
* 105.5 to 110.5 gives 225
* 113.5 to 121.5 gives 308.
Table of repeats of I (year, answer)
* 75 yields 475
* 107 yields 226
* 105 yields 214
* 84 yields 359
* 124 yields 373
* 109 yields 253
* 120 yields 372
